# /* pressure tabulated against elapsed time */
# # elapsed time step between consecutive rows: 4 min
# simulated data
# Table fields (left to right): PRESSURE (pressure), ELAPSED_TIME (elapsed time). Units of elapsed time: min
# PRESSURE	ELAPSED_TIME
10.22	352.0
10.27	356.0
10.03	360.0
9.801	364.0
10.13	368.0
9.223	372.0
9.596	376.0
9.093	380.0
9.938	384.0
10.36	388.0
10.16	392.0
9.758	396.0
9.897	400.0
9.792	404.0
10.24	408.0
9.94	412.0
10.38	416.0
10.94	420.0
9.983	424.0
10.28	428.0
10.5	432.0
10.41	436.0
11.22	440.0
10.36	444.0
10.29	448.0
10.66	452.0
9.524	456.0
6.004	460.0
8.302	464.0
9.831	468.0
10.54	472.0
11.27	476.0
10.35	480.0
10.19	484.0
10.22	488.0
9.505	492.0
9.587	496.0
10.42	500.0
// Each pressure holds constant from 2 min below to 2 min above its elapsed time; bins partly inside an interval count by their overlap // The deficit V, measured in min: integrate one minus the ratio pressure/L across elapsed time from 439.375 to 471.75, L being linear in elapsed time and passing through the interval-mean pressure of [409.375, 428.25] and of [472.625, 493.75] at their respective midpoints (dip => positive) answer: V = 2.6 min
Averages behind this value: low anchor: 10.3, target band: 9.51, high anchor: 10.3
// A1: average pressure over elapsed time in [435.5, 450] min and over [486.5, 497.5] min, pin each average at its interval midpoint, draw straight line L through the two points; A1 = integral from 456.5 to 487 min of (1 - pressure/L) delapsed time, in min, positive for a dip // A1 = 1.7 min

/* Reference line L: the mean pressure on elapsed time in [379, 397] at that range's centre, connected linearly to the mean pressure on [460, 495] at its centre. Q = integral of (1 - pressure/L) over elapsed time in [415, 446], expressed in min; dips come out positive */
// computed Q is -2.1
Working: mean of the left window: 9.91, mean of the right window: 9.78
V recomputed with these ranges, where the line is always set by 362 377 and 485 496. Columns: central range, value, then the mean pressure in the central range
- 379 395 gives -0.4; 9.93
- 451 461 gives 1.0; 8.81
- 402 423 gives -1.1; 10.2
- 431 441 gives -0.9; 10.7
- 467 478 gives -0.9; 10.6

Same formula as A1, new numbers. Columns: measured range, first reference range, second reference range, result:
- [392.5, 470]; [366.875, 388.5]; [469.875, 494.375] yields 0.6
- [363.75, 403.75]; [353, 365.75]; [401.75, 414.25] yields 0.9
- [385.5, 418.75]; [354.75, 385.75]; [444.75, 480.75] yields -1.3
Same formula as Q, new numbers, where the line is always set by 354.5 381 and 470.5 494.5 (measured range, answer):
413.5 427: -0.53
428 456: -0.98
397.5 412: -0.04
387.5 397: -0.21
